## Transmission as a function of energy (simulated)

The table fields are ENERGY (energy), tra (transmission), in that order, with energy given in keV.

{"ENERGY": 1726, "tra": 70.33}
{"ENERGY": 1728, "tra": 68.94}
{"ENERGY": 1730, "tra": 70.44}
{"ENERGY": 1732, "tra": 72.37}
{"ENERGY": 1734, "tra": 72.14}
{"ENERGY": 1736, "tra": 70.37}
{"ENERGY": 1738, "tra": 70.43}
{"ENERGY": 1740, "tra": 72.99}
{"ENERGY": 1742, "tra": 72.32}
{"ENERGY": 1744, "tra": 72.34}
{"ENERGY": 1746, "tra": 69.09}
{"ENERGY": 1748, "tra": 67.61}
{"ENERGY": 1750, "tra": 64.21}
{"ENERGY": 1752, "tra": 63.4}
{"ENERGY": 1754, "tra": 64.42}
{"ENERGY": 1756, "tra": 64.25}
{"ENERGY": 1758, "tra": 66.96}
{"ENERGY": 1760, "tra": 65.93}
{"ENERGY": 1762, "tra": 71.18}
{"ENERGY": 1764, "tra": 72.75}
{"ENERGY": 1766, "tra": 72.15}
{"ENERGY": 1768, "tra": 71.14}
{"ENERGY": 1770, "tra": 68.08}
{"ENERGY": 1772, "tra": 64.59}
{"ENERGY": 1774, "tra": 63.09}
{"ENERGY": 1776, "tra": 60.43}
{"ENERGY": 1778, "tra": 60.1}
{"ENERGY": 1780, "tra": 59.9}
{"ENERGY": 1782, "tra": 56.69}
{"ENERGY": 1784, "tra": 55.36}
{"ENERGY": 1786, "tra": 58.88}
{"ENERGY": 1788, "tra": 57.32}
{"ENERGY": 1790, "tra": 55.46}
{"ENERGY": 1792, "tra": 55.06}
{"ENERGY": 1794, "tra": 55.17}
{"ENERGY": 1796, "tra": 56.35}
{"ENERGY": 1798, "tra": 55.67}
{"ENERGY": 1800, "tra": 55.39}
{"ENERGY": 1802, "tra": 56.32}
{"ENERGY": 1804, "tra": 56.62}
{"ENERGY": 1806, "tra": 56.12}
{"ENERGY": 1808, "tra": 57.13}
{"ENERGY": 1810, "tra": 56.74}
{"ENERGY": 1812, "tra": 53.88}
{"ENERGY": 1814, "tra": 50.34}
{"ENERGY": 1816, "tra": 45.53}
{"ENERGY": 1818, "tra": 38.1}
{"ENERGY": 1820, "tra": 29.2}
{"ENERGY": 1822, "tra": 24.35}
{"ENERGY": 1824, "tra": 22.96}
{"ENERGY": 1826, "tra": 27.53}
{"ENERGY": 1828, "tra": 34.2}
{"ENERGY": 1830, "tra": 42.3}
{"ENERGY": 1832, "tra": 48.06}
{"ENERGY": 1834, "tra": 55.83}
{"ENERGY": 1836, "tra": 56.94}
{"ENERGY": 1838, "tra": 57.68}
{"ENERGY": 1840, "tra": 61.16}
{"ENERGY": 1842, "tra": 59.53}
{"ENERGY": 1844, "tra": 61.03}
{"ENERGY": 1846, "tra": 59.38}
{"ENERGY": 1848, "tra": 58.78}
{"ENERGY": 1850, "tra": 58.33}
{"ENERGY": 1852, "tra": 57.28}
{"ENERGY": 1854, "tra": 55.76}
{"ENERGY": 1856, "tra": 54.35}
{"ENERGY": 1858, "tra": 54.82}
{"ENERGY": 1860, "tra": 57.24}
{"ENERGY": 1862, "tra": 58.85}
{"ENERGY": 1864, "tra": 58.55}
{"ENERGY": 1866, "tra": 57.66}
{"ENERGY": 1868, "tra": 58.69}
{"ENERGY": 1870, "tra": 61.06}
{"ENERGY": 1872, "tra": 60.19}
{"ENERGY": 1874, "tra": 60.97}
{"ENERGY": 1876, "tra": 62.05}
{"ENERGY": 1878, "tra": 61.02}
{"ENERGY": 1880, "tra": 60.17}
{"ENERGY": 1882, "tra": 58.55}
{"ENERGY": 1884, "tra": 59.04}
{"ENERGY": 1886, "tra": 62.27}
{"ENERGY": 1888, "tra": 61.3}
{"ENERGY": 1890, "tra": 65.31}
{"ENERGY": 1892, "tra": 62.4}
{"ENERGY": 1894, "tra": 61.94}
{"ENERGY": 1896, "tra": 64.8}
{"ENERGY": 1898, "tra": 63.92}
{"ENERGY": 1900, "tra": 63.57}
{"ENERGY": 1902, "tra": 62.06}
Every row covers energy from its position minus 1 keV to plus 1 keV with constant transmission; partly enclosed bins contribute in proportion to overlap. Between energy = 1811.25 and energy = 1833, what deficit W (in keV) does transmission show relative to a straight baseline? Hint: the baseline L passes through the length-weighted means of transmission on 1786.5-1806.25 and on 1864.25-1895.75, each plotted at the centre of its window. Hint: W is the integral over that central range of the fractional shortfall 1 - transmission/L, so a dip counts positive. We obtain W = 7.5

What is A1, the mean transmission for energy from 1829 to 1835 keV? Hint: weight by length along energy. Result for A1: 48.7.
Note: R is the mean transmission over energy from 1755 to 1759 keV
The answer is 65.6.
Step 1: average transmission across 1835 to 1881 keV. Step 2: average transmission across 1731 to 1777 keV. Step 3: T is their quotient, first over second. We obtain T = 0.9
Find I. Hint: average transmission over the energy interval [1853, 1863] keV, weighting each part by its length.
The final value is 56.2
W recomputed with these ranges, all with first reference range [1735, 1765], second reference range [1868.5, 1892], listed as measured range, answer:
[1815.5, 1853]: 9.6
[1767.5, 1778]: 0.4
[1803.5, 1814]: 1.6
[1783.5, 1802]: 2.8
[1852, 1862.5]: 1.0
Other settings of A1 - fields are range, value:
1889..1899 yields 63.7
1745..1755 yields 65.7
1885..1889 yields 61.8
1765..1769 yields 71.6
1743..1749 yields 69.7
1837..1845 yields 59.9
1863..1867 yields 58.1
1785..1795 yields 56.4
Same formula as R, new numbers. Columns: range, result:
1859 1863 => 58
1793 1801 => 55.6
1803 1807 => 56.4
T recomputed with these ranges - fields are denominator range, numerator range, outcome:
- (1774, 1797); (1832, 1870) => 1.00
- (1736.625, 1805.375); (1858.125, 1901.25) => 0.96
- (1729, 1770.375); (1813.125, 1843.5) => 0.63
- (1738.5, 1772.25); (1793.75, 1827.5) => 0.68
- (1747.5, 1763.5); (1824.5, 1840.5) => 0.71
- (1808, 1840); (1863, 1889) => 1.37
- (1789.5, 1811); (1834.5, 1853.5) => 1.05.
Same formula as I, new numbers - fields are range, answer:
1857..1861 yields 56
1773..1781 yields 60.9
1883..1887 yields 60.7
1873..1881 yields 61.1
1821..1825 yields 23.7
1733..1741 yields 71.5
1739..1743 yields 72.7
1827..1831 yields 38.2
